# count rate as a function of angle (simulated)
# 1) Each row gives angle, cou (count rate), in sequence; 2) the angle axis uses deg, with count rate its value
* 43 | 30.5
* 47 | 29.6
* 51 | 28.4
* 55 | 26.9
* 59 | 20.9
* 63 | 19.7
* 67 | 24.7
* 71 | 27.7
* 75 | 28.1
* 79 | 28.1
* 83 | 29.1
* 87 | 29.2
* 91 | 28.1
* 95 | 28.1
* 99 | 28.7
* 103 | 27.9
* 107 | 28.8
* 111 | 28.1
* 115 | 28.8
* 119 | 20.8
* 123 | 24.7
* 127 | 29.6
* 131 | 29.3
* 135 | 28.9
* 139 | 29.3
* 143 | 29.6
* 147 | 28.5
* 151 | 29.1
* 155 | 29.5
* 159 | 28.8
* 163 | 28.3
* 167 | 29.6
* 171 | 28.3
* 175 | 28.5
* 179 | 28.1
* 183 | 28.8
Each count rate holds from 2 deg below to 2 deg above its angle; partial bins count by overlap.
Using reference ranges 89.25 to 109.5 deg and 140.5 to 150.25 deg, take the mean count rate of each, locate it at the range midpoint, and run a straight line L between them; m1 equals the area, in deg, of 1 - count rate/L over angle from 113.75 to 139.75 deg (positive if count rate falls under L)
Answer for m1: 1.41 deg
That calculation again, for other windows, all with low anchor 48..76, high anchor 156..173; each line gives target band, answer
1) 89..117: -1.77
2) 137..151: -0.52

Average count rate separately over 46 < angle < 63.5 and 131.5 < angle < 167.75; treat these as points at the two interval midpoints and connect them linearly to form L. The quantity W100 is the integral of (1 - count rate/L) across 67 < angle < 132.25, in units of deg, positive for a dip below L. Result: -1.6 deg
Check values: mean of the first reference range 25.3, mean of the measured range 27.7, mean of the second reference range 29.1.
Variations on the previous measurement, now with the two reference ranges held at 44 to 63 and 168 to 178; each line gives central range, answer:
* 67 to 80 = -0.5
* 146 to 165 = -0.5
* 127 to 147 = -1.1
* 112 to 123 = 0.9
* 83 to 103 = -1.3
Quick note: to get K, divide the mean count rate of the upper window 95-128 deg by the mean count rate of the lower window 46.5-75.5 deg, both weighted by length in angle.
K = 1.07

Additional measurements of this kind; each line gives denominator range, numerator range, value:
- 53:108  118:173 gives 1.06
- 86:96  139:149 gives 1.02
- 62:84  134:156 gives 1.10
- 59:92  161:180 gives 1.08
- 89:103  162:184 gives 1.01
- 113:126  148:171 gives 1.15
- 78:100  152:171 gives 1.01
